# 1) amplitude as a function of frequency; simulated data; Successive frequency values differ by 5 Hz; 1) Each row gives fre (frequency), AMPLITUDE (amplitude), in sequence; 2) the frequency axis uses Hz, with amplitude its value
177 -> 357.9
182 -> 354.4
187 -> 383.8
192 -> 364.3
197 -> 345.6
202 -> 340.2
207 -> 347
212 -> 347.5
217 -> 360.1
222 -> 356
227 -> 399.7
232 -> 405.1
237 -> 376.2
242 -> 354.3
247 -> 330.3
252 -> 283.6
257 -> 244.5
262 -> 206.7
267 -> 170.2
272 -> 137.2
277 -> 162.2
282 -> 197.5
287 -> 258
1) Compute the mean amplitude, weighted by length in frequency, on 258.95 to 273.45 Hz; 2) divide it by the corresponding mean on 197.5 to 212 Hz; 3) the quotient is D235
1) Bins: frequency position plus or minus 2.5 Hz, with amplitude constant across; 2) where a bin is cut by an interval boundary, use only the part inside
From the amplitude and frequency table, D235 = 0.5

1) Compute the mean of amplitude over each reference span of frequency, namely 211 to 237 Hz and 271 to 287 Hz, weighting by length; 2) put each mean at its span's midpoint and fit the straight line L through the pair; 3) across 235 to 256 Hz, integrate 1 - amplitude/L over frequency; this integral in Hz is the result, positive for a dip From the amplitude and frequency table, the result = -1.9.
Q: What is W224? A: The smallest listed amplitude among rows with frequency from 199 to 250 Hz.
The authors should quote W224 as 330.3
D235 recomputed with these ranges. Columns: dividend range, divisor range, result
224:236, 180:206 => 1.11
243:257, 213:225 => 0.84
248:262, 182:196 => 0.71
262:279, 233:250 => 0.46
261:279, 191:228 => 0.47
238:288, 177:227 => 0.67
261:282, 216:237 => 0.45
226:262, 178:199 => 0.91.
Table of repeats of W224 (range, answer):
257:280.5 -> 137.2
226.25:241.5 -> 376.2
